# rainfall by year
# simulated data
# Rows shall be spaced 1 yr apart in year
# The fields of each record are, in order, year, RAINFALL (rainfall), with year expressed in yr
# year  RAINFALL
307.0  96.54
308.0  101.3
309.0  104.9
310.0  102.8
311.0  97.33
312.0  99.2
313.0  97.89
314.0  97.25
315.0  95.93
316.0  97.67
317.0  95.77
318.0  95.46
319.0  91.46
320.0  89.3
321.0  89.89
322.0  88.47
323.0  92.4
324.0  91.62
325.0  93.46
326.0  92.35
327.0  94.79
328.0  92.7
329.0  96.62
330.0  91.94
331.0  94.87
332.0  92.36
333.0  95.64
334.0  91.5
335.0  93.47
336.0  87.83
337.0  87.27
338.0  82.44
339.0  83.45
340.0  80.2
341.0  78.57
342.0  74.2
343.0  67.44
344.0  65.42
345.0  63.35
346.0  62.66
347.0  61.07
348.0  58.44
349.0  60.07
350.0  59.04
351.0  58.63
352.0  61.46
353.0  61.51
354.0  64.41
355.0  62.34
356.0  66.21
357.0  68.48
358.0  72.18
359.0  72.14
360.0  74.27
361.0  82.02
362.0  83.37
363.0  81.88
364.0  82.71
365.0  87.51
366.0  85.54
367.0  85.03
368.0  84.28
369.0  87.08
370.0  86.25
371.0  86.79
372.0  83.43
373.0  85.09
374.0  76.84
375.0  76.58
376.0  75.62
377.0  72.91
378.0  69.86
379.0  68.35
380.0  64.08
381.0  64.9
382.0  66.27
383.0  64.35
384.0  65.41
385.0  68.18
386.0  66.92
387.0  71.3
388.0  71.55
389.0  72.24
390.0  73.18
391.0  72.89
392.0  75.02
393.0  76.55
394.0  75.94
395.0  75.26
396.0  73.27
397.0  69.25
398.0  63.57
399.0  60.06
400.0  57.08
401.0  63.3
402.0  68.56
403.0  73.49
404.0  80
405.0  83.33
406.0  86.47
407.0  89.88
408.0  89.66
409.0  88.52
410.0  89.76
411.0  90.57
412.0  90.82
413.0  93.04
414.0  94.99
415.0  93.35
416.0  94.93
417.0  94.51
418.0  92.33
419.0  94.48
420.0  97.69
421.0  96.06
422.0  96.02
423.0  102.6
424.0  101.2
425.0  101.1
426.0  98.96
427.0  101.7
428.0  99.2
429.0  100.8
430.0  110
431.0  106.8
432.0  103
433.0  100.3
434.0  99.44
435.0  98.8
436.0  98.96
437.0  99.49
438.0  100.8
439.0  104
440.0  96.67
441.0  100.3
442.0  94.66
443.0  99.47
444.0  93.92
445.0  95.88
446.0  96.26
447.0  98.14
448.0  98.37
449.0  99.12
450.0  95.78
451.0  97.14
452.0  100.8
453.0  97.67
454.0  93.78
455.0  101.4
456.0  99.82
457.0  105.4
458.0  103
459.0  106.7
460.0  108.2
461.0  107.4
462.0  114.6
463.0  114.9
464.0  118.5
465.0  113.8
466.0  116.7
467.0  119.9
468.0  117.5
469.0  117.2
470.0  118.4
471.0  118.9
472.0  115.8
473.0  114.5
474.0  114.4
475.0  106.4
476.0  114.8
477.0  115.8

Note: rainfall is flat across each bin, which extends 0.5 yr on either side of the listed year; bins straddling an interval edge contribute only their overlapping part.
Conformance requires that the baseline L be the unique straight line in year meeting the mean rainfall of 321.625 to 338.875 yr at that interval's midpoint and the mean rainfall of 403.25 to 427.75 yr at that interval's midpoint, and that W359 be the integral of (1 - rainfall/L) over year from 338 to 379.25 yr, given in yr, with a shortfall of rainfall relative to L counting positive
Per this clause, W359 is 8.3 yr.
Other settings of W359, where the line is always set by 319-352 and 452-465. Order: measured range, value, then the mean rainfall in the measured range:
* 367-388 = 3.6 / 74.4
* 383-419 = 6.2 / 78.5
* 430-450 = 0.6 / 99.4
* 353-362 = 1.6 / 70.5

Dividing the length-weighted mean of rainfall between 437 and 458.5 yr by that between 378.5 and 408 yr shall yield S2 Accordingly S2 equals 1.38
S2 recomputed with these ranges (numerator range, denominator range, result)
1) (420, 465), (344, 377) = 1.38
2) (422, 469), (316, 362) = 1.29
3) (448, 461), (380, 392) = 1.46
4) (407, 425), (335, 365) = 1.31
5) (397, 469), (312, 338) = 1.04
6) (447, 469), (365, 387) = 1.41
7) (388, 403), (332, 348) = 0.89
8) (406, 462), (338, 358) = 1.47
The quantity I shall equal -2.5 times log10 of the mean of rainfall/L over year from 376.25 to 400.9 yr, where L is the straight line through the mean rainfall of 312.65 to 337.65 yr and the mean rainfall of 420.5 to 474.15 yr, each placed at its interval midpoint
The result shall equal 0.39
